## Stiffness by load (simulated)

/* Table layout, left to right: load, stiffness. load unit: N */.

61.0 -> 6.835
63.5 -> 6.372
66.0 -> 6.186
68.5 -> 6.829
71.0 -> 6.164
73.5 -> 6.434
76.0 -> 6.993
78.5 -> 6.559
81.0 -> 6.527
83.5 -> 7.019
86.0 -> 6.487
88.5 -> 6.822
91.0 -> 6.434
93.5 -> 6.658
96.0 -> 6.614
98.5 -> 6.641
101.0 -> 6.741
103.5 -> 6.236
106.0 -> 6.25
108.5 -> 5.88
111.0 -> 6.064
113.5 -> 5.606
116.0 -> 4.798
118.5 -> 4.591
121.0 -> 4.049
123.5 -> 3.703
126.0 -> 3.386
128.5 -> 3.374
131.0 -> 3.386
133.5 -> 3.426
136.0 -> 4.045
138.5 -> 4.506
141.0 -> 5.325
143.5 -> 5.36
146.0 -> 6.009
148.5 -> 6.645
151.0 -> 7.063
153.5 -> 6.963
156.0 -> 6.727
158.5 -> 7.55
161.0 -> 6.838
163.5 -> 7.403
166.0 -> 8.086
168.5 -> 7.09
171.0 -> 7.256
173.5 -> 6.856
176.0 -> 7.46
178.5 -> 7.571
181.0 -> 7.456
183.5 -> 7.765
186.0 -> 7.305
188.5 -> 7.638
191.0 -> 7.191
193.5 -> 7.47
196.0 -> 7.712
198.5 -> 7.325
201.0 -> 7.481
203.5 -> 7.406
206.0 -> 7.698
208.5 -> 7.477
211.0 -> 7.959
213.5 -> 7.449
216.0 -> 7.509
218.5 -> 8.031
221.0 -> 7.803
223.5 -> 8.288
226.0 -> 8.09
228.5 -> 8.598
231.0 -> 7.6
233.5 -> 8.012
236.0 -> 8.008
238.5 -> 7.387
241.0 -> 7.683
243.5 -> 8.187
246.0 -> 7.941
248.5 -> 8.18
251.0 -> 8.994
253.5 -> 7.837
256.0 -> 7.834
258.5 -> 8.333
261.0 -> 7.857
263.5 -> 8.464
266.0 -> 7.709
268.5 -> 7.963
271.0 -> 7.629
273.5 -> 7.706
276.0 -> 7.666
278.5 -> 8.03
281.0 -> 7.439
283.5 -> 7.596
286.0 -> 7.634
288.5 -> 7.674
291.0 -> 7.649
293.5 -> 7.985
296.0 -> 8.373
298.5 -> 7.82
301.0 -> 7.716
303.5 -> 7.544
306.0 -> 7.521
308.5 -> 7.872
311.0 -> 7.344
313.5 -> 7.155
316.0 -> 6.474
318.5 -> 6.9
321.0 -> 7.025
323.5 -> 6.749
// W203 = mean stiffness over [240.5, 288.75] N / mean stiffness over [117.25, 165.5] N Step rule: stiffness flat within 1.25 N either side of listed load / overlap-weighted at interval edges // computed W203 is 1.49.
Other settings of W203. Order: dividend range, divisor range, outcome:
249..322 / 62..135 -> 1.35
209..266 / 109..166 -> 1.49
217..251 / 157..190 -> 1.08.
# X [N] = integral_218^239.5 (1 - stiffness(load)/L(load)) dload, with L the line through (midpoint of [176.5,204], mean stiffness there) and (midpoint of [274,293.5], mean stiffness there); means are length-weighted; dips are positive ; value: -1.18 N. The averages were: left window 7.49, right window 7.69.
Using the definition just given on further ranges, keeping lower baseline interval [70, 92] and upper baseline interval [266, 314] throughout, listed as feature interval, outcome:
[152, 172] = -0.57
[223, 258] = -2.81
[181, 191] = -0.48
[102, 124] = 4.75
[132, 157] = 4.96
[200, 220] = -0.93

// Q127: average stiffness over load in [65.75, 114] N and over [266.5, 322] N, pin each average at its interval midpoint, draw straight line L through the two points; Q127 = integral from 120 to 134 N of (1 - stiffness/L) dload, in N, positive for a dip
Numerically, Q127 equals 6.55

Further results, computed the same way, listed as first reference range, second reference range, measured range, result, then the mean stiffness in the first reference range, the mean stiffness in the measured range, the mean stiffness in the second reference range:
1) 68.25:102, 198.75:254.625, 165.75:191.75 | 0.2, 6.63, 7.4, 7.88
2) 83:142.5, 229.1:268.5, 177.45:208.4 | -2.7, 5.31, 7.5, 8.01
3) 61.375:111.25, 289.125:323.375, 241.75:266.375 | -3.1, 6.51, 8.14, 7.47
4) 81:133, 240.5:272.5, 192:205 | -0.7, 5.53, 7.48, 8.05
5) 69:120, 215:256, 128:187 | 6.2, 6.27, 6.34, 8.01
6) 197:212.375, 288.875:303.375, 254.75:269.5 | -0.5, 7.56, 8.03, 7.87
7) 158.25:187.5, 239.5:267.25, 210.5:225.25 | -0.1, 7.38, 7.84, 8.09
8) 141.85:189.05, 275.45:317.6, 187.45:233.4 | -2.8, 7.08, 7.71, 7.61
